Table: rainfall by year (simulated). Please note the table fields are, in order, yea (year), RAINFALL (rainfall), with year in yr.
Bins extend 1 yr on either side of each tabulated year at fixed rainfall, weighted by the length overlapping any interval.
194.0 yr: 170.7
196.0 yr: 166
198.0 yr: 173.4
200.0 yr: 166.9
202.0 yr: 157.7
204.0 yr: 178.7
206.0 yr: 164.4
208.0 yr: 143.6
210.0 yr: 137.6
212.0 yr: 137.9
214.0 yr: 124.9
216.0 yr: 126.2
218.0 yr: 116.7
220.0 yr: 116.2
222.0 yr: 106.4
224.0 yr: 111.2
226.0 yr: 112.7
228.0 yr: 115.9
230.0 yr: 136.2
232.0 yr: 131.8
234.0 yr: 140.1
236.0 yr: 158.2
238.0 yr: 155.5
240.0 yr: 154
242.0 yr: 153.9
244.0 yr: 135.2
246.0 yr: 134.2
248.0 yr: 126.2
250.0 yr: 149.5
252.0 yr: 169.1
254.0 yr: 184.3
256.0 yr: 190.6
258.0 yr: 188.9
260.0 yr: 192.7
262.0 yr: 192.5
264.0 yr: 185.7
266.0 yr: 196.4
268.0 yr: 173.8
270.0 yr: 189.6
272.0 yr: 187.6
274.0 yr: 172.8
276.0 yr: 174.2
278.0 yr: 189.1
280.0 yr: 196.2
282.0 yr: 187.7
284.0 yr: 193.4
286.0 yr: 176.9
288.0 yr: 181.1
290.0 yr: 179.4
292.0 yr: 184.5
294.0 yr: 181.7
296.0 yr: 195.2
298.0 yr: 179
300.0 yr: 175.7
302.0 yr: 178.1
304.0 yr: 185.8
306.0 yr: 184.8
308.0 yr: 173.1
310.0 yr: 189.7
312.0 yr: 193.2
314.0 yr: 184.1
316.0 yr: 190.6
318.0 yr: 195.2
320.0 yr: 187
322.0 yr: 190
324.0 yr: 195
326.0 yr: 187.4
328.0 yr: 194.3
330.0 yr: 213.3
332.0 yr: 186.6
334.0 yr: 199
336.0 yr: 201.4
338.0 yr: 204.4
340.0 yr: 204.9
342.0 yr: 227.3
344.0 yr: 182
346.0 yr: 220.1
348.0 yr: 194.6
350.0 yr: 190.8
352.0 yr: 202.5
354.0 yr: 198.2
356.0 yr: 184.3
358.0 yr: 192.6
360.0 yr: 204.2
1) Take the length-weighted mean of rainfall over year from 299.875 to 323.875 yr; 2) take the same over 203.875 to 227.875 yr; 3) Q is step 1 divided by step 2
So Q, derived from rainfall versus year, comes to 1.4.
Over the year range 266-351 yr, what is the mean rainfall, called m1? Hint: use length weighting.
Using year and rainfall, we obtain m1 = 190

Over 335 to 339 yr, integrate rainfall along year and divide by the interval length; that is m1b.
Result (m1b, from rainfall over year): 203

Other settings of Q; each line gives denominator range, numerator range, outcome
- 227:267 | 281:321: 1.16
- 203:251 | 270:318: 1.35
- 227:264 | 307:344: 1.24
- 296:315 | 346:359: 1.07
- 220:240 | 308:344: 1.50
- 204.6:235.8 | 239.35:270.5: 1.31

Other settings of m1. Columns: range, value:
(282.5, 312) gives 183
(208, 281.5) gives 155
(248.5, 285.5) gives 183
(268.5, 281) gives 184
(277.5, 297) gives 186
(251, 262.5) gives 186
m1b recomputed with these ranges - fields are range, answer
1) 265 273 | 187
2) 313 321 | 189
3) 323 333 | 195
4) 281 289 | 185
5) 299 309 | 179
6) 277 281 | 193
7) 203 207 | 172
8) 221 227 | 110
